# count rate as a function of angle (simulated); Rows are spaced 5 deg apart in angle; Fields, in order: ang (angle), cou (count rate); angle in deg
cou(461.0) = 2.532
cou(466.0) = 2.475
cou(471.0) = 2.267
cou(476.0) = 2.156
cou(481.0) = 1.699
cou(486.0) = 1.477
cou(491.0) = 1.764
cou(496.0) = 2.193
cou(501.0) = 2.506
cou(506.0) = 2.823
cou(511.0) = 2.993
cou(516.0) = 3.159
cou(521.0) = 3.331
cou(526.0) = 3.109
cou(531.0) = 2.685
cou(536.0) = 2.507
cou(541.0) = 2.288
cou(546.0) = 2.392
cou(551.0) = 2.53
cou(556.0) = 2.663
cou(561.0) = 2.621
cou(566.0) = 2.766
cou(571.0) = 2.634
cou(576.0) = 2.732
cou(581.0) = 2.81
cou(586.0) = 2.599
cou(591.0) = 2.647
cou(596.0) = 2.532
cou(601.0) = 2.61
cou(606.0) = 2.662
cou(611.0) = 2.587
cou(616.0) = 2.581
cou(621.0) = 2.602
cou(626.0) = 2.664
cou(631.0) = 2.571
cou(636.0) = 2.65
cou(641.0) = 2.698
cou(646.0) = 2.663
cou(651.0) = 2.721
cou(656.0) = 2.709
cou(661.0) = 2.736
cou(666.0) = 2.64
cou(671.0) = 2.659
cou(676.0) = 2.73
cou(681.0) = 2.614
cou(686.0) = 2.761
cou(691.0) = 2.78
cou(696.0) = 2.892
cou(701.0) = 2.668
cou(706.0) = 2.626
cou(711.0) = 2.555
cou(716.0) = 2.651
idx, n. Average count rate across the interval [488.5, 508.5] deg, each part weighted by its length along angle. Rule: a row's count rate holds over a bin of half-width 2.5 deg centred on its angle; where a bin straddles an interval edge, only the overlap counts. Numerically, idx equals 2.32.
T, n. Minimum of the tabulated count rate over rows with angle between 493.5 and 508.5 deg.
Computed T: 2.193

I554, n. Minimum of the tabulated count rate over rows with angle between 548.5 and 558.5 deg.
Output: 2.53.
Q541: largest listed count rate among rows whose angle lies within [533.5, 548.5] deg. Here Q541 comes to 2.507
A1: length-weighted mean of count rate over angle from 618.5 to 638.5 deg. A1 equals 2.62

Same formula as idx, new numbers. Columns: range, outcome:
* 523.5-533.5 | 2.9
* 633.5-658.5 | 2.69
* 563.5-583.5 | 2.74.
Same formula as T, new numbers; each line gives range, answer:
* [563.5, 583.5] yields 2.634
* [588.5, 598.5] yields 2.532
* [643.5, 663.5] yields 2.663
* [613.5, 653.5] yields 2.571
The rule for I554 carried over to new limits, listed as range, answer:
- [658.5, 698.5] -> 2.614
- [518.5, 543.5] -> 2.288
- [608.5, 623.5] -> 2.581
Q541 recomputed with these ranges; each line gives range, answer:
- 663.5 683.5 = 2.73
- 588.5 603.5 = 2.647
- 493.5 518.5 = 3.159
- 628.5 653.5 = 2.721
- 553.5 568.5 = 2.766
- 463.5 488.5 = 2.475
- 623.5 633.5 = 2.664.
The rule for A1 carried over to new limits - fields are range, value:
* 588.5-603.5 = 2.6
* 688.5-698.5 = 2.84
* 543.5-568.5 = 2.59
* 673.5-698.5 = 2.76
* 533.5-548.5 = 2.4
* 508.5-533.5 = 3.06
